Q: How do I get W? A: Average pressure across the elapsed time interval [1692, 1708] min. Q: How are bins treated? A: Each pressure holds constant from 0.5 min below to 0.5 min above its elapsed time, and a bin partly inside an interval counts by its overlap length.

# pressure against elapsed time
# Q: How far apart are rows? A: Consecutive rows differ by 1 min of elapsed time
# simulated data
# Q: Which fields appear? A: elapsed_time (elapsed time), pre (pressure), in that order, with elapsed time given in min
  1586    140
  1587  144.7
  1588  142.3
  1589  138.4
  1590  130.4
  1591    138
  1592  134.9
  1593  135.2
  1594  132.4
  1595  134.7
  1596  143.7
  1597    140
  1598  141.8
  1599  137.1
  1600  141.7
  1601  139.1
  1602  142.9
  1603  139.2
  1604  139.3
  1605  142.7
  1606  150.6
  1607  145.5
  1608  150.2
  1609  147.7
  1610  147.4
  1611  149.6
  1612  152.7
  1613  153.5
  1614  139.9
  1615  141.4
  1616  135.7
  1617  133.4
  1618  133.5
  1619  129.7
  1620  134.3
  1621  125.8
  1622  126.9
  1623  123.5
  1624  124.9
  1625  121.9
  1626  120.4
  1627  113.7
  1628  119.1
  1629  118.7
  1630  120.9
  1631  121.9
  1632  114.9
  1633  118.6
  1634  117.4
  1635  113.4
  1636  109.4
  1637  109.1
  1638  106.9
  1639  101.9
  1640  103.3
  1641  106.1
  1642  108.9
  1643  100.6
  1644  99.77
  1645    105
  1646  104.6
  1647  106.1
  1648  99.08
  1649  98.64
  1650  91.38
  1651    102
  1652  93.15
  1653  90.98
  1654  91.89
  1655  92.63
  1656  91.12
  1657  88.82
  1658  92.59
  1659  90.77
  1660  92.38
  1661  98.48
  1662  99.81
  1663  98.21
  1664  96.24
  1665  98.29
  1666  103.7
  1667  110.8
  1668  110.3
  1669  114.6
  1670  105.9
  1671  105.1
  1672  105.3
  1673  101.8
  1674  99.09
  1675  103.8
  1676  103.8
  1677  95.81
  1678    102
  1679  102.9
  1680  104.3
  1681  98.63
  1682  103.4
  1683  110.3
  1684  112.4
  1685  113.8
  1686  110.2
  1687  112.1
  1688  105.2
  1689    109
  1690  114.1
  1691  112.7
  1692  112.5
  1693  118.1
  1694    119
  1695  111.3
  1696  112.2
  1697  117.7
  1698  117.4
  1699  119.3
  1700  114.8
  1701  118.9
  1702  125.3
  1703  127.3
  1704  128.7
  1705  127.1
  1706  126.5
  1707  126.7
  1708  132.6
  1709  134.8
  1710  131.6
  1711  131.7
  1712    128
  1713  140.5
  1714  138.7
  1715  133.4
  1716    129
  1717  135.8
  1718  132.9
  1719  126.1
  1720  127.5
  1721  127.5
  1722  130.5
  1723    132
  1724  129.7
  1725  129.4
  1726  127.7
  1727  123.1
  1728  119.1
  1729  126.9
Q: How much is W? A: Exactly 121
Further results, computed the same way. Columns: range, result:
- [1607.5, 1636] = 130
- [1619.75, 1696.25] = 107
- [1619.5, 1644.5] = 115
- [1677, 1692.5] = 108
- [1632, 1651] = 106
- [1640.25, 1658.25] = 98.1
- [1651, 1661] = 92.5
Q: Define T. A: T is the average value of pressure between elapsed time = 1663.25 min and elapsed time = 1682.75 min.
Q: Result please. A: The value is 103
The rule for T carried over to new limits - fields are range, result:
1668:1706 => 111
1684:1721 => 123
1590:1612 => 142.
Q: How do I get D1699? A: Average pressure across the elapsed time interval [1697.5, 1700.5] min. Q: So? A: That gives 117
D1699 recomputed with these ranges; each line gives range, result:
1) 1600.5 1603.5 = 140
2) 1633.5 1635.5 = 115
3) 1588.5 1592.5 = 135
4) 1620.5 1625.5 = 125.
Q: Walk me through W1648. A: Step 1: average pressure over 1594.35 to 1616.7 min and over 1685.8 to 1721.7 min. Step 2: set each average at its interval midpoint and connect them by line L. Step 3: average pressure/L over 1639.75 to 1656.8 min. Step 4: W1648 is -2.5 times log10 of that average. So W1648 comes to 0.34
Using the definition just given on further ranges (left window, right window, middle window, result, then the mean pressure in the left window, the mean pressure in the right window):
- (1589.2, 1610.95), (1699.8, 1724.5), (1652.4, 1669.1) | 0.35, 141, 130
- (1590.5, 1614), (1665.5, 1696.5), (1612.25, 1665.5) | 0.15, 143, 108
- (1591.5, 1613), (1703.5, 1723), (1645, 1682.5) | 0.34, 143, 131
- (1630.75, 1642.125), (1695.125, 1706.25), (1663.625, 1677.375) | 0.12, 111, 121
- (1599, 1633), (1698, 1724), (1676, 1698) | 0.19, 134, 129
